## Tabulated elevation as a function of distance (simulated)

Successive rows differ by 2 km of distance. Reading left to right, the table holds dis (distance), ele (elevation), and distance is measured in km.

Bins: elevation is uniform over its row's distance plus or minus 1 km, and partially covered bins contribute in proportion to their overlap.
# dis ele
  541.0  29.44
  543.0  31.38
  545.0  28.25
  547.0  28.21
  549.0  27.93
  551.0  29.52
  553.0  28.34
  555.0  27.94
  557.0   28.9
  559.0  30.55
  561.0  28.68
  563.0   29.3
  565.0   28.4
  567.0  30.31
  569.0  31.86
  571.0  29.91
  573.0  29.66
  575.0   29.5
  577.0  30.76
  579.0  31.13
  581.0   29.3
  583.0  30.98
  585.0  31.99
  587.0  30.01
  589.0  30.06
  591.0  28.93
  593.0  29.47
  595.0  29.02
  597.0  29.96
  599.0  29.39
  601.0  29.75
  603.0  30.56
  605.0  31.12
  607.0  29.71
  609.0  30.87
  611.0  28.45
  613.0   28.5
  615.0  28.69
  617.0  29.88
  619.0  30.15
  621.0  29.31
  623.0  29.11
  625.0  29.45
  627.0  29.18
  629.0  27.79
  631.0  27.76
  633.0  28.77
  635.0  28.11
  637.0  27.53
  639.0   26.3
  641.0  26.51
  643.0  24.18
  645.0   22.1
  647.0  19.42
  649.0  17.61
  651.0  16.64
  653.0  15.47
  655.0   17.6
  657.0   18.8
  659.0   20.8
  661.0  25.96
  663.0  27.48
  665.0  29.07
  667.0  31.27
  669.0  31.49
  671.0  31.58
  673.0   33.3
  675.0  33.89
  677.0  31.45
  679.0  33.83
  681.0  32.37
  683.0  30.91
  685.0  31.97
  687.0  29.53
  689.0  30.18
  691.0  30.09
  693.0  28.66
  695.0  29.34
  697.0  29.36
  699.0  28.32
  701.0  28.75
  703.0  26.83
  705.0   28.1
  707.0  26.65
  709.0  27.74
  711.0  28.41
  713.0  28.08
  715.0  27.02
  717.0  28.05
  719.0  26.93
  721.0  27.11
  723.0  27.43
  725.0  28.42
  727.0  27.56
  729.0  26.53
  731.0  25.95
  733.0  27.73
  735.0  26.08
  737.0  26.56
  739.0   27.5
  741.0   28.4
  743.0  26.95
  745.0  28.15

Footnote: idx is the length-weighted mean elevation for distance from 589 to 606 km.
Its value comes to 29.8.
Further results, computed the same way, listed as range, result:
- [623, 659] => 23.8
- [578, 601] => 30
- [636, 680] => 25.6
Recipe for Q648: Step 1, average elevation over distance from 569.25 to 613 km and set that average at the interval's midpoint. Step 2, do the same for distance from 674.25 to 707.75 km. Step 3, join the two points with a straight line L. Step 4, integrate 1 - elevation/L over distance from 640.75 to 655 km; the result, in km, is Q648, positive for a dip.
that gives 4.9 km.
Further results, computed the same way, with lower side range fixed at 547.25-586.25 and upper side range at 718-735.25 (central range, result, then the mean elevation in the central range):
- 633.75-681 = 4.0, 25.8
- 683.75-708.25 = -1.2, 29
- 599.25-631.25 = -0.6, 29.4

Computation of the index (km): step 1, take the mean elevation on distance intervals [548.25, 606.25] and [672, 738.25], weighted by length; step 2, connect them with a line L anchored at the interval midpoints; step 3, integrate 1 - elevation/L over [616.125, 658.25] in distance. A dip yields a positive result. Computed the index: 6.55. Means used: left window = 29.8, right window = 28.9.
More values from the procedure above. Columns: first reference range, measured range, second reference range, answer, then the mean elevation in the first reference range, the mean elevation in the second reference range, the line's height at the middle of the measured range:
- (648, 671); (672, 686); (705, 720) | -4.3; 23.3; 27.6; 24.9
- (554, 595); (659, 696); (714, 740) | -3.2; 29.9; 27.1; 28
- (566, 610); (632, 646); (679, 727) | 1.6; 30.2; 28.8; 29.6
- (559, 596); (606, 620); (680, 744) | 0.0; 30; 28.2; 29.5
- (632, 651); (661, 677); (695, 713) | -3.1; 24.1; 28.1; 25.9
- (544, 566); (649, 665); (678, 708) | 4.7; 28.7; 29.7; 29.4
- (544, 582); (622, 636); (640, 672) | -1.9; 29.4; 23.5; 25.2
